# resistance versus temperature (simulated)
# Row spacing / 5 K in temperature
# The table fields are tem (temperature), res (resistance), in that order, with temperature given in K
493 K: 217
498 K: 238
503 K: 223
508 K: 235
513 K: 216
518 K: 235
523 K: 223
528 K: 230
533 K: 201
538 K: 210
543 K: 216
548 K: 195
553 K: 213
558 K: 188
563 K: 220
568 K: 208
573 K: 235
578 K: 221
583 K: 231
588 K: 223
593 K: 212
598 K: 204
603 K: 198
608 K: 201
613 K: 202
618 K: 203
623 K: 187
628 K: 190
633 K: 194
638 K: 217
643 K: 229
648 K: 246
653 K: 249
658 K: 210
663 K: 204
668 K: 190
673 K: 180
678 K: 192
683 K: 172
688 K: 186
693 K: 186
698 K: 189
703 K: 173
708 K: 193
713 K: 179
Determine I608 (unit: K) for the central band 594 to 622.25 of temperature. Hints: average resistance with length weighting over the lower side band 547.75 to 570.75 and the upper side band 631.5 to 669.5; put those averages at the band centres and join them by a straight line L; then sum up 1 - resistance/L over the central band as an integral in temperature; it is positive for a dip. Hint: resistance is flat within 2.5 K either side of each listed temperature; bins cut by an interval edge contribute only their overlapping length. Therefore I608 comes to 1.54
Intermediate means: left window 206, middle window 201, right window 219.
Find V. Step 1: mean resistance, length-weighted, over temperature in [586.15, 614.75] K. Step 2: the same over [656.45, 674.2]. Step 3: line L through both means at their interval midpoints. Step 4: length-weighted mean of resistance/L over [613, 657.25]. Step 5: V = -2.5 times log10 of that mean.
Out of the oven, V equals -0.07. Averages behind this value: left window 206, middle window 214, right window 196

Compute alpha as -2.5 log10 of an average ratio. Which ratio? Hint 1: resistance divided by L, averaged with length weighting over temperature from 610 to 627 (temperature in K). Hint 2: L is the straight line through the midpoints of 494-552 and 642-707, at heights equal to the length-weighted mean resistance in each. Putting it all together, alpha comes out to 0.06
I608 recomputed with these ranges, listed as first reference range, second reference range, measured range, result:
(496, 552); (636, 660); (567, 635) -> 5.61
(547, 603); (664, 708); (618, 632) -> 0.62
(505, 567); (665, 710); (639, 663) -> -4.67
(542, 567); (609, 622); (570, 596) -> -2.59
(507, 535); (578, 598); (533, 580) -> 2.15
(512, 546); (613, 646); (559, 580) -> -0.60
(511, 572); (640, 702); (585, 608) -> -0.02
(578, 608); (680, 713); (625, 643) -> -0.26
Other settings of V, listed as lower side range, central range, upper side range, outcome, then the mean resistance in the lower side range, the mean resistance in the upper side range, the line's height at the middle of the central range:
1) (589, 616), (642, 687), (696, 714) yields -0.08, 204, 184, 192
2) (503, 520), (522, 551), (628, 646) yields 0.06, 228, 211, 224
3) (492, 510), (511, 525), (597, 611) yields 0.00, 229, 201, 224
